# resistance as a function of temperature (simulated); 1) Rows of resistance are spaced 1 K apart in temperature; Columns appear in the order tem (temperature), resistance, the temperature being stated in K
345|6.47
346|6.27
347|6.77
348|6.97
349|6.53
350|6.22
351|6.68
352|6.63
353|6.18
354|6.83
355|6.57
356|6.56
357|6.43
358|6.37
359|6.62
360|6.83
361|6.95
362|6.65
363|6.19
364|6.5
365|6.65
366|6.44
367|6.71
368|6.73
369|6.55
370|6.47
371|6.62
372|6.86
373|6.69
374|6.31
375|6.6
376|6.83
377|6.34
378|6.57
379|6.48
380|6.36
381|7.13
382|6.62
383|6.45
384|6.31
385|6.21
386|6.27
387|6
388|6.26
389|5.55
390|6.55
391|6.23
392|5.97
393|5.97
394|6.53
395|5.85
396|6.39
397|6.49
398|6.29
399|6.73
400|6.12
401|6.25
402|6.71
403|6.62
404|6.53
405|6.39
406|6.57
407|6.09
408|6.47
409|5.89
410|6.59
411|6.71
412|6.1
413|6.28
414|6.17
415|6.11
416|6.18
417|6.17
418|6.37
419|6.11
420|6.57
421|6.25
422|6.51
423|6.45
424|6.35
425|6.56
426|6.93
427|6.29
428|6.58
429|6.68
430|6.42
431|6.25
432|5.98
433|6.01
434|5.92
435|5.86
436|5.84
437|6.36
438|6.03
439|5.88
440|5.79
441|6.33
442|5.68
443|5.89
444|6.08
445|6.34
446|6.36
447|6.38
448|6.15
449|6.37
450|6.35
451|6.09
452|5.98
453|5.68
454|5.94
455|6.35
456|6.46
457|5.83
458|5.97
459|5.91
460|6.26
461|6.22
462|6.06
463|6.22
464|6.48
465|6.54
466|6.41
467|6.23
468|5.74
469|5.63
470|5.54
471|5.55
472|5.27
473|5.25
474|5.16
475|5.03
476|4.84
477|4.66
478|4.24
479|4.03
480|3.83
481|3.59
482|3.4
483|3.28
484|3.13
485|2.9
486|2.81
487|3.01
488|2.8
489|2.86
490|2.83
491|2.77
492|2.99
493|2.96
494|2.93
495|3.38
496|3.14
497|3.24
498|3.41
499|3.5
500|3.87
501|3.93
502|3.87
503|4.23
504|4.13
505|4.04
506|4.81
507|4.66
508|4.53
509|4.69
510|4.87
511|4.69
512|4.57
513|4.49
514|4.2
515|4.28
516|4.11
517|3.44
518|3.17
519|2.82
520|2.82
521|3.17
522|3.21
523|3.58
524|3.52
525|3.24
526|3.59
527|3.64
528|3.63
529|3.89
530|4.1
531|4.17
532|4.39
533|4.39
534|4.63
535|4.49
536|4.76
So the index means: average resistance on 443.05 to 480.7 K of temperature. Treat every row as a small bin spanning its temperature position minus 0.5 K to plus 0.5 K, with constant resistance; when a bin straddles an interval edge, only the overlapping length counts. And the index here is 5.76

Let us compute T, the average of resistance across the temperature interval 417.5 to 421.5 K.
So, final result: 6.33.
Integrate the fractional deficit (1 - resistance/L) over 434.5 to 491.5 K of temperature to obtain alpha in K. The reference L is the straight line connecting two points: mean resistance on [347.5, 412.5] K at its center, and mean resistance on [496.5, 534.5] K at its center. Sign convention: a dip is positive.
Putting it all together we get -3.6 K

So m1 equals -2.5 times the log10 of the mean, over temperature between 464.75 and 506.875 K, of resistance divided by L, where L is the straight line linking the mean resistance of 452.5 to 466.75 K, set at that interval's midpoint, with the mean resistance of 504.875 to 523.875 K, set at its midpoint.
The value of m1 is 0.25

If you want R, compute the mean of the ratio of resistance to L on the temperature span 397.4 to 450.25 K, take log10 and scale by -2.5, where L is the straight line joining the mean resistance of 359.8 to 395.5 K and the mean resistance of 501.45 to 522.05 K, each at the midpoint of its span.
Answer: -0.122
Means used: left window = 6.45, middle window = 6.28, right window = 4.06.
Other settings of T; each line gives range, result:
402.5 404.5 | 6.58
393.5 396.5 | 6.26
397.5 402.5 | 6.42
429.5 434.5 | 6.12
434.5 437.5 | 6.02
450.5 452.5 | 6.04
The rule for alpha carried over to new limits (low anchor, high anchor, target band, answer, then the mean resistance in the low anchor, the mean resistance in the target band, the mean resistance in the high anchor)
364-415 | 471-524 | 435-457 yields -4.61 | 6.41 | 6.1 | 3.81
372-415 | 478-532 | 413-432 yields -2.40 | 6.37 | 6.37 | 3.65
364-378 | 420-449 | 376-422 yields 0.69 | 6.6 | 6.34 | 6.23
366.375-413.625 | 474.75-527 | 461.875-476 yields -4.02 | 6.41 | 5.75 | 3.69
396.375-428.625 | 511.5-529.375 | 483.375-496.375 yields 4.26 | 6.39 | 2.96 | 3.63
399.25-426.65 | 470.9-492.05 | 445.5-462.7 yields -4.66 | 6.38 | 6.14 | 3.81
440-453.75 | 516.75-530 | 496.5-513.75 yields -0.83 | 6.11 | 4.21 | 3.39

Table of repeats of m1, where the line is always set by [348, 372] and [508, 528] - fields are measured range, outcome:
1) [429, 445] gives -0.16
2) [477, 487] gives 0.26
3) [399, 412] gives -0.11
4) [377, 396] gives -0.03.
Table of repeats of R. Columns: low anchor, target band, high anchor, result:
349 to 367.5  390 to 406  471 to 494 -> -0.13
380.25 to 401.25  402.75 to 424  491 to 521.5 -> -0.09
